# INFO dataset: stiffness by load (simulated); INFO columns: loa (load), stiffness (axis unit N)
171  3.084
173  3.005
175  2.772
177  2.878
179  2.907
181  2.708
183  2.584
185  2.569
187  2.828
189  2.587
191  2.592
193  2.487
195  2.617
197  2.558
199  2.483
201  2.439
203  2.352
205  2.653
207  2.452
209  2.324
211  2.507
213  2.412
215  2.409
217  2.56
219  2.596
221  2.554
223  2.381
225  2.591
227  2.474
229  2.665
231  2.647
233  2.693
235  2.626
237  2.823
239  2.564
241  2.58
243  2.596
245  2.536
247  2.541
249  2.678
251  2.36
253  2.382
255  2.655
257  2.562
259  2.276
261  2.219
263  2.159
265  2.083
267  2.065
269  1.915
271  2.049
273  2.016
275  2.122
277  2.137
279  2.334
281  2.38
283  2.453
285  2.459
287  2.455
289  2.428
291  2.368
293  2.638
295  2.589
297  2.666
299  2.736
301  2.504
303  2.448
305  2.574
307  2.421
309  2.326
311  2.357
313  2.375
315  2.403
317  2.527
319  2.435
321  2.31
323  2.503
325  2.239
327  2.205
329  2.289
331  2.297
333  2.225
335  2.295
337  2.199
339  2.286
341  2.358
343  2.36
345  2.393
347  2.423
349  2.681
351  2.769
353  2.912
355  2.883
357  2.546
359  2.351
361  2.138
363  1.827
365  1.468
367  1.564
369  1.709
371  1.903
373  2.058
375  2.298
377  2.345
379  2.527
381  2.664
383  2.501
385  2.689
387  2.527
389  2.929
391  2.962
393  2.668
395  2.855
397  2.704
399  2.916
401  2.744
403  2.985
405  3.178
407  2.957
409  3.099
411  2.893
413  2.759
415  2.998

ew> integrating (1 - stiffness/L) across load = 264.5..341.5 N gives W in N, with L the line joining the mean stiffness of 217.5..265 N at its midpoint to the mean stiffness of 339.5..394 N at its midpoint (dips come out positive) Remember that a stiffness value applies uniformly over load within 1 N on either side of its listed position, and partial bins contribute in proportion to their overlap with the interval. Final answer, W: 3.3 N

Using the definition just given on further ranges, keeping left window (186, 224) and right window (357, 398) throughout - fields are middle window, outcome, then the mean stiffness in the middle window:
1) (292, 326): -0.9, 2.47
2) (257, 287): 2.9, 2.21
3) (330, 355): -0.8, 2.45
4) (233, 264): -0.5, 2.51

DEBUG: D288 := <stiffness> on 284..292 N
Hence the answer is 2.43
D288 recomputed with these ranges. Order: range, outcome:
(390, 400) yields 2.82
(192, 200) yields 2.54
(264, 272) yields 2.03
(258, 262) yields 2.25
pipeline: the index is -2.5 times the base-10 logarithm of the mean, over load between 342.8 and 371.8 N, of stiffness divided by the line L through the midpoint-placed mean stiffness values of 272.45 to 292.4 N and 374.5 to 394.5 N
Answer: 0.13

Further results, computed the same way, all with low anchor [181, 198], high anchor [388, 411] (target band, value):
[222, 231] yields 0.050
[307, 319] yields 0.160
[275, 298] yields 0.132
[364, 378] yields 0.444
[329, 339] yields 0.238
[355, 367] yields 0.336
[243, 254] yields 0.077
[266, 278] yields 0.309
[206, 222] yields 0.071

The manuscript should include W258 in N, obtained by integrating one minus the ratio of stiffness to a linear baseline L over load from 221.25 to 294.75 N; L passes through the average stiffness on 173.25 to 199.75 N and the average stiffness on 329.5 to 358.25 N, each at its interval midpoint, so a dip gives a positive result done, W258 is 4.63 N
